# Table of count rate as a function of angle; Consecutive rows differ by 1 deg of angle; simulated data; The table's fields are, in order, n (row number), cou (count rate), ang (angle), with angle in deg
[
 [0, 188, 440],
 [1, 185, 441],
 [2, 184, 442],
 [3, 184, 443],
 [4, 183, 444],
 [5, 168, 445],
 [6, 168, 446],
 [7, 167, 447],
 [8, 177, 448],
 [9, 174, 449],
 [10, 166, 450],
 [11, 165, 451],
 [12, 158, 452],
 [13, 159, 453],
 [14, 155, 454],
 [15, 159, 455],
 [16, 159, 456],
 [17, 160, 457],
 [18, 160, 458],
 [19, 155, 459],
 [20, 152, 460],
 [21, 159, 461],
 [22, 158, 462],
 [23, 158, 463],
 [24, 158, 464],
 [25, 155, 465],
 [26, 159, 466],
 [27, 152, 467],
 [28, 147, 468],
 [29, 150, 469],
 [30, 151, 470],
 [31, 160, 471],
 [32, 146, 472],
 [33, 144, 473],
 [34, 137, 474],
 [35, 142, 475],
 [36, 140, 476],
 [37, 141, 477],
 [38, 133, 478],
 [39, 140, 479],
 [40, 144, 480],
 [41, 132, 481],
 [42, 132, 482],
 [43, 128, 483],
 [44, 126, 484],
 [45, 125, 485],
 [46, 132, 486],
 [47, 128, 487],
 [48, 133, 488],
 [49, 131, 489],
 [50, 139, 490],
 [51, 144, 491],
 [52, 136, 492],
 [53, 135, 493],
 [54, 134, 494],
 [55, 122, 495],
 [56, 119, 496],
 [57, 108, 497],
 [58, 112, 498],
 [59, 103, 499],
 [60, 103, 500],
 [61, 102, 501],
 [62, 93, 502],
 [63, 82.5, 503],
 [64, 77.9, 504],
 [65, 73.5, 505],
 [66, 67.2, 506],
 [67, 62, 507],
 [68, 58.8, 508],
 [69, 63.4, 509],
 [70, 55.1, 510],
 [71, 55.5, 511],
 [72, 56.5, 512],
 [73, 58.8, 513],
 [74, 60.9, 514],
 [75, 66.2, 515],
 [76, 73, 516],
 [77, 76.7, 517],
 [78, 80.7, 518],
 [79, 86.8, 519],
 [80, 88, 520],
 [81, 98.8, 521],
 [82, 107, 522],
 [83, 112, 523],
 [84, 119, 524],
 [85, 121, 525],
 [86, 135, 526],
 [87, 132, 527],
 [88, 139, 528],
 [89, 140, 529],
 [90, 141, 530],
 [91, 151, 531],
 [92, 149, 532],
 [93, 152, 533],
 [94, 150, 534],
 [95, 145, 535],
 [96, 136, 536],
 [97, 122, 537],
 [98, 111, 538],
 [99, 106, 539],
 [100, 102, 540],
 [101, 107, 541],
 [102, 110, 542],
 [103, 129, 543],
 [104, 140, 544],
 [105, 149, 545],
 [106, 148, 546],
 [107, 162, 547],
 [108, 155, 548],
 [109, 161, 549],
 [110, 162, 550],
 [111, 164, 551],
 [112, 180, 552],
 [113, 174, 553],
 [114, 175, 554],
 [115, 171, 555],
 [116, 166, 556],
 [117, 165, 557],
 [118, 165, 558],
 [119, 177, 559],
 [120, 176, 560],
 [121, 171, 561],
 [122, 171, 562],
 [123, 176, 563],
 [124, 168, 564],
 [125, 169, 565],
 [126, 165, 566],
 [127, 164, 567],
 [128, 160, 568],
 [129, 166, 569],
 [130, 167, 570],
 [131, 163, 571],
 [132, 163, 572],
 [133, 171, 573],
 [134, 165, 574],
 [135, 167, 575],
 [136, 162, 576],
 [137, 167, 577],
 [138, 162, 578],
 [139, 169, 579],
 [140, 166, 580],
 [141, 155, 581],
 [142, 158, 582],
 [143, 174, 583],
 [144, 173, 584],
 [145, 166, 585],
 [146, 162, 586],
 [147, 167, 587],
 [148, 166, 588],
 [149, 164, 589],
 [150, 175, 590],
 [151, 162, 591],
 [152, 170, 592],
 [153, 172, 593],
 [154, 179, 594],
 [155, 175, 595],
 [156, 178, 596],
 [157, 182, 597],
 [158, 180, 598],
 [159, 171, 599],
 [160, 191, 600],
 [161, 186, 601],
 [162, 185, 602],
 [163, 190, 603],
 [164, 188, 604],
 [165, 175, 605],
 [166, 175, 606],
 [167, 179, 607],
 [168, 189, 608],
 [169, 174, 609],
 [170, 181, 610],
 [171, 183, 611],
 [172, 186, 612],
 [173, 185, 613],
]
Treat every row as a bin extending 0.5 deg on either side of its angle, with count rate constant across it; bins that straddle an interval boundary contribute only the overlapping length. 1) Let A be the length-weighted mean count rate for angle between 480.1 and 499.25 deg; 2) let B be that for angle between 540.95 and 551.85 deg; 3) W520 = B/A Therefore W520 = 1.15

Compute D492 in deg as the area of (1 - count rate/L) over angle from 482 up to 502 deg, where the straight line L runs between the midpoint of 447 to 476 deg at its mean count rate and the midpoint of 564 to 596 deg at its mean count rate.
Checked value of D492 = 4.43 deg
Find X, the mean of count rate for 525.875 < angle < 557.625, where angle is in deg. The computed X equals 145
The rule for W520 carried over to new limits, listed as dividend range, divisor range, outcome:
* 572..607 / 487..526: 1.79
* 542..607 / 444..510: 1.25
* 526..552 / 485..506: 1.22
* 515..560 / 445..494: 0.91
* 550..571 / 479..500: 1.32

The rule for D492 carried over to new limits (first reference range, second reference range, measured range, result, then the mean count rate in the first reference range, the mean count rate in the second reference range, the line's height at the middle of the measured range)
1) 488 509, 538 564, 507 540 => 6.65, 105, 154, 128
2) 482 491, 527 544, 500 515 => 6.97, 131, 131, 131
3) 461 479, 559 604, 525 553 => 3.82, 149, 170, 162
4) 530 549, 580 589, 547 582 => -3.50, 136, 165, 152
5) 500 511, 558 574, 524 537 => -3.04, 74.1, 168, 113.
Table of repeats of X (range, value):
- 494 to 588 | 132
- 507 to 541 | 104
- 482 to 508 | 112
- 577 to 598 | 169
